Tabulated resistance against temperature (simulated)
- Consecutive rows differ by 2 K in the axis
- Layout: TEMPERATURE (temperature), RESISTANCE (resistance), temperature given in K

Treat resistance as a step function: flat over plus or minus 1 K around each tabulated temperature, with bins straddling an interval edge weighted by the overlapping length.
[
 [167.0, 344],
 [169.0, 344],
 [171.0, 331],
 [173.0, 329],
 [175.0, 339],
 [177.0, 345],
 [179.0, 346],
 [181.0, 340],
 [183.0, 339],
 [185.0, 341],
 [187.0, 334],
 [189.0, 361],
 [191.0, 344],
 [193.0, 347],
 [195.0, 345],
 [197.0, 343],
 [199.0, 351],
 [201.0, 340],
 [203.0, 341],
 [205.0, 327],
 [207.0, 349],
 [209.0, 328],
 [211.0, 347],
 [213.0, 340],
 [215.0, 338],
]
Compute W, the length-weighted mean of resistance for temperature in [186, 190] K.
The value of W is 348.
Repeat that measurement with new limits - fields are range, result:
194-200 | 346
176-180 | 346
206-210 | 338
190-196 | 345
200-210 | 337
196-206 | 340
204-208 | 338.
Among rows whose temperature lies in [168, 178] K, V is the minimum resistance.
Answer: 329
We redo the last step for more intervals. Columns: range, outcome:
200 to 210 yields 327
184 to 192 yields 334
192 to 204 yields 340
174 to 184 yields 339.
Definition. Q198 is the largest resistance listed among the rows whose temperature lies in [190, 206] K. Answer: 351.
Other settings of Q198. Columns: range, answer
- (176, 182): 346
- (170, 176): 339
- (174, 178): 345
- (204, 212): 349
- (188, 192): 361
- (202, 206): 341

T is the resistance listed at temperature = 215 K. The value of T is 338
